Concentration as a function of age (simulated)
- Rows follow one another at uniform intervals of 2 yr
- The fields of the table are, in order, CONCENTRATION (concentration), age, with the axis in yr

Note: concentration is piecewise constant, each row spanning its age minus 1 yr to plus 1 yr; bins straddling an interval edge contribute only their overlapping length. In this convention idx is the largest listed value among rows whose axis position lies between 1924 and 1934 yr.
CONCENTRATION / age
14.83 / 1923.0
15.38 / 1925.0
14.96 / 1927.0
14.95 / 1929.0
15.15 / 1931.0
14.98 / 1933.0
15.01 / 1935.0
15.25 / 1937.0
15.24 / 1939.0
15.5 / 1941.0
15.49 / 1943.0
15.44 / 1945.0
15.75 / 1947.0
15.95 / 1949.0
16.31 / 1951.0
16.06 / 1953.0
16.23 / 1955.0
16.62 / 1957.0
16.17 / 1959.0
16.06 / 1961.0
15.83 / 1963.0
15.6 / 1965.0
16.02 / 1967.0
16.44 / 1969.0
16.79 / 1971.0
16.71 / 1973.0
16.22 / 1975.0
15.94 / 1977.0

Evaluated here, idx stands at 15.38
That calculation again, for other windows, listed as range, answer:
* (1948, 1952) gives 16.31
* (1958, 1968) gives 16.17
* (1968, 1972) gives 16.79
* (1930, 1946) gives 15.5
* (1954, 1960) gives 16.62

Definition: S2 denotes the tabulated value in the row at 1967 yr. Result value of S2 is 16.02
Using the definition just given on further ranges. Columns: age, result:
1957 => 16.62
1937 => 15.25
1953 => 16.06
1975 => 16.22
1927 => 14.96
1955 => 16.23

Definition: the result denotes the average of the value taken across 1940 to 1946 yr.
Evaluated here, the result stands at 15.5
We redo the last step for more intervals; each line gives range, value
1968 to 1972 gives 16.6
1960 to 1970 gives 16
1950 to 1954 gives 16.2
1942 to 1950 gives 15.7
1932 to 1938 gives 15.1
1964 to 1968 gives 15.8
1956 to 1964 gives 16.2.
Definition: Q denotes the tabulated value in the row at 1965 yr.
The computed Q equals 15.6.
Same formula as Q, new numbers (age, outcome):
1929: 14.95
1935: 15.01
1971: 16.79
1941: 15.5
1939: 15.24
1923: 14.83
